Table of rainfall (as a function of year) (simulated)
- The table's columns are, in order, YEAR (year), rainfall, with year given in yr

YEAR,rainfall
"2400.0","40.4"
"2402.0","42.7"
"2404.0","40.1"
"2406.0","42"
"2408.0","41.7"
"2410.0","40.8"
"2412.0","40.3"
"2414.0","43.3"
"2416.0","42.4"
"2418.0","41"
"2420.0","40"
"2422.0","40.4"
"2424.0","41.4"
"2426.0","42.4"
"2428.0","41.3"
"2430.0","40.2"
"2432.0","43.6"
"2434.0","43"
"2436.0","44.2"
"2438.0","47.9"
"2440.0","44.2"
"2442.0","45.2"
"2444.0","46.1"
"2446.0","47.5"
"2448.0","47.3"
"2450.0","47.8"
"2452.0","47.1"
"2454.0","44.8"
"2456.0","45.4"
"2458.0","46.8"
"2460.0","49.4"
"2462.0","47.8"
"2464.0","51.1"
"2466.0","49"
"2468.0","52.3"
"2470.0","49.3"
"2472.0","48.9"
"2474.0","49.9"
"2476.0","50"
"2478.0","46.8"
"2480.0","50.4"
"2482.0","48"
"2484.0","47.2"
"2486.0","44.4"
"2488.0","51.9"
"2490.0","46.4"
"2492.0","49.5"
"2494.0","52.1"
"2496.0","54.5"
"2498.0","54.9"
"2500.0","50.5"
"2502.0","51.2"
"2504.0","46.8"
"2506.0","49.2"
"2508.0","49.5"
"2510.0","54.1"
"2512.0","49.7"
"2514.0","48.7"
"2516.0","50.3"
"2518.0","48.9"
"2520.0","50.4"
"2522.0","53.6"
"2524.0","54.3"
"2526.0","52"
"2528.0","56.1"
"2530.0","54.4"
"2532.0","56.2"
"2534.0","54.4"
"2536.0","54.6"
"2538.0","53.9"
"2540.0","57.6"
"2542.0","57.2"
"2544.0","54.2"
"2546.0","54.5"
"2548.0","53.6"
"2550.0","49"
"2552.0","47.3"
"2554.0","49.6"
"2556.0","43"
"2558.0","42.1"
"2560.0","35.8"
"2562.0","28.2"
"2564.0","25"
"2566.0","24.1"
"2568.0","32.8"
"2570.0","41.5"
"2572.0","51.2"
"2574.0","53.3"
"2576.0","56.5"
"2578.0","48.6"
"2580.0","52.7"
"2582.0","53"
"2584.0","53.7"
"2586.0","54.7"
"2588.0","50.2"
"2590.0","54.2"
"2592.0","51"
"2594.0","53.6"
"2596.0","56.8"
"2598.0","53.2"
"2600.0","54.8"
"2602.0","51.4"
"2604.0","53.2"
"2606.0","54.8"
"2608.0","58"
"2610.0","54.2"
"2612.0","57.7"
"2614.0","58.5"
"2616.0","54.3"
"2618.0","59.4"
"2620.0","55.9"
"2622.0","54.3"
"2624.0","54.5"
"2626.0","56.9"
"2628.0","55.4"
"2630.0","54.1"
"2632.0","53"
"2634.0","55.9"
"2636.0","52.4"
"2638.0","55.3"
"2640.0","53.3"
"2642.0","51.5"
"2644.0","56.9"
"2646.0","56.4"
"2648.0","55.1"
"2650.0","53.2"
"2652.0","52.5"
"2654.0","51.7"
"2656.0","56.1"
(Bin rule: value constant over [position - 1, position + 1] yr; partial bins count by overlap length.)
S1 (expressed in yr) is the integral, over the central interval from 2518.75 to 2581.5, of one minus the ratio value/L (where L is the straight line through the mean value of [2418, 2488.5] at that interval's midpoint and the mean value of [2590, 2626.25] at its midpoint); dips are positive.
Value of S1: 4.0 yr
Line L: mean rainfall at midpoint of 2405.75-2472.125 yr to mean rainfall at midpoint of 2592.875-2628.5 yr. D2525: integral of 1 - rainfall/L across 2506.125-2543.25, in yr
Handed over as -2.1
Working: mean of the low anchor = 44.9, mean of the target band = 53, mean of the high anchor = 55.4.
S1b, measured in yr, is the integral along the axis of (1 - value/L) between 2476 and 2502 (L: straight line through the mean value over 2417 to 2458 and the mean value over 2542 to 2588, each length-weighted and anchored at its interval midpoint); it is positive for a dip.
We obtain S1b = -2.8 yr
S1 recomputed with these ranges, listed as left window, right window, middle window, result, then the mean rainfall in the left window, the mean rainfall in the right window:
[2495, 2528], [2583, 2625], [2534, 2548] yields -0.74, 51.3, 54.7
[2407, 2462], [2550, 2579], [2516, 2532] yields -3.97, 44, 41.6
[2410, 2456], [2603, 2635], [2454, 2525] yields -3.66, 43.7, 55.6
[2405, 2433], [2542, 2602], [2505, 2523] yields -2.03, 41.5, 47.8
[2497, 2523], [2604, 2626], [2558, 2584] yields 5.55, 50.6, 56.1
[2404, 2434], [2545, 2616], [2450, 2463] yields -1.12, 41.5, 49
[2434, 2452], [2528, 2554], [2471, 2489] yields 0.16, 46.1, 53.8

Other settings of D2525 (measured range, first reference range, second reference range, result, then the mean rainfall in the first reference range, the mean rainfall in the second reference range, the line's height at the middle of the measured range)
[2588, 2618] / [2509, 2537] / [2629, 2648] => -0.5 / 52.7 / 54.4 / 53.8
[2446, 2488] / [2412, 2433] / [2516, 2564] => -3.3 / 41.5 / 49.9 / 44.7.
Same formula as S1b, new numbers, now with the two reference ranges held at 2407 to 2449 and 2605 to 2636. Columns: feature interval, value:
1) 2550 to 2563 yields 2.5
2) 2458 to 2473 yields -1.3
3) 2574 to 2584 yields 0.0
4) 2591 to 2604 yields 0.2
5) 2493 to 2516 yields -1.4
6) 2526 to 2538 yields -1.2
